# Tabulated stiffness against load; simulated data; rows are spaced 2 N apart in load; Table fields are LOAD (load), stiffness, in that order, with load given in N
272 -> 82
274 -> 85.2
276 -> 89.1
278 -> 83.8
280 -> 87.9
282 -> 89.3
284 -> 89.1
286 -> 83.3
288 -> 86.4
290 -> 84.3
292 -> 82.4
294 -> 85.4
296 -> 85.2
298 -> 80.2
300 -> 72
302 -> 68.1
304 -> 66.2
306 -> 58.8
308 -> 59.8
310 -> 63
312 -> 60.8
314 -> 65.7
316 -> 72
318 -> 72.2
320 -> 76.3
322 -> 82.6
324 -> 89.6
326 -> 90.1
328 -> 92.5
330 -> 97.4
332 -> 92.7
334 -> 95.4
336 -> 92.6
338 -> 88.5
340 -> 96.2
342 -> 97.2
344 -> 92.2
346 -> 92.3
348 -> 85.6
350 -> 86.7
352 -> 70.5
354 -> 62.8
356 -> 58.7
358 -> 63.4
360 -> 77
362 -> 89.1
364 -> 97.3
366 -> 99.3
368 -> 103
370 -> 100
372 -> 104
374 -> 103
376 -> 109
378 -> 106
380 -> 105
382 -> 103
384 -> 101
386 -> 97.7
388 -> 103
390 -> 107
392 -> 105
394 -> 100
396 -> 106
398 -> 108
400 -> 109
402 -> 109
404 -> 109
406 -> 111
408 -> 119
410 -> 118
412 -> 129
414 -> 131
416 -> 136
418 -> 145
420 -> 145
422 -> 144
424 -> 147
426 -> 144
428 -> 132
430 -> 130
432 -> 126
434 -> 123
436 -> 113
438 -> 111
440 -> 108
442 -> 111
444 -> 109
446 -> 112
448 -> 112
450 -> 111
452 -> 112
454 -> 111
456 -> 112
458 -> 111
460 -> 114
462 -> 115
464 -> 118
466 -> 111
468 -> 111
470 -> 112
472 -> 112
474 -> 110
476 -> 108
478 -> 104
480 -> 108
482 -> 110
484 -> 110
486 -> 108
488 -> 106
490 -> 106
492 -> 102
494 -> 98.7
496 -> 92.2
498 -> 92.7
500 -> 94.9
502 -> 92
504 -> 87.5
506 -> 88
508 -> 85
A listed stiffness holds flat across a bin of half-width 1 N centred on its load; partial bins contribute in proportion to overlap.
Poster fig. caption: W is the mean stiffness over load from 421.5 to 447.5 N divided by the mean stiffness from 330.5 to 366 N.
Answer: 1.4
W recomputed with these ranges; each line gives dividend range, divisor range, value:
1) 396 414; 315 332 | 1.35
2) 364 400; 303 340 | 1.31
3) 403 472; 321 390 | 1.31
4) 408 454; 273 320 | 1.62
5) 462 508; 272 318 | 1.34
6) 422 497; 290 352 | 1.40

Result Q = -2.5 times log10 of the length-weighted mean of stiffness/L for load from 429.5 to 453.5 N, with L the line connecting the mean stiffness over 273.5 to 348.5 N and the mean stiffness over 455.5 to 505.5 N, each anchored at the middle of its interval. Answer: -0.144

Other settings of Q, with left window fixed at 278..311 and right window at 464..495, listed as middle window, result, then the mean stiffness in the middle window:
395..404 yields -0.14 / 108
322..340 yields -0.10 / 92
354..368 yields 0.10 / 81.1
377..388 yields -0.12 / 103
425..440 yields -0.23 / 124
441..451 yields -0.09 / 111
